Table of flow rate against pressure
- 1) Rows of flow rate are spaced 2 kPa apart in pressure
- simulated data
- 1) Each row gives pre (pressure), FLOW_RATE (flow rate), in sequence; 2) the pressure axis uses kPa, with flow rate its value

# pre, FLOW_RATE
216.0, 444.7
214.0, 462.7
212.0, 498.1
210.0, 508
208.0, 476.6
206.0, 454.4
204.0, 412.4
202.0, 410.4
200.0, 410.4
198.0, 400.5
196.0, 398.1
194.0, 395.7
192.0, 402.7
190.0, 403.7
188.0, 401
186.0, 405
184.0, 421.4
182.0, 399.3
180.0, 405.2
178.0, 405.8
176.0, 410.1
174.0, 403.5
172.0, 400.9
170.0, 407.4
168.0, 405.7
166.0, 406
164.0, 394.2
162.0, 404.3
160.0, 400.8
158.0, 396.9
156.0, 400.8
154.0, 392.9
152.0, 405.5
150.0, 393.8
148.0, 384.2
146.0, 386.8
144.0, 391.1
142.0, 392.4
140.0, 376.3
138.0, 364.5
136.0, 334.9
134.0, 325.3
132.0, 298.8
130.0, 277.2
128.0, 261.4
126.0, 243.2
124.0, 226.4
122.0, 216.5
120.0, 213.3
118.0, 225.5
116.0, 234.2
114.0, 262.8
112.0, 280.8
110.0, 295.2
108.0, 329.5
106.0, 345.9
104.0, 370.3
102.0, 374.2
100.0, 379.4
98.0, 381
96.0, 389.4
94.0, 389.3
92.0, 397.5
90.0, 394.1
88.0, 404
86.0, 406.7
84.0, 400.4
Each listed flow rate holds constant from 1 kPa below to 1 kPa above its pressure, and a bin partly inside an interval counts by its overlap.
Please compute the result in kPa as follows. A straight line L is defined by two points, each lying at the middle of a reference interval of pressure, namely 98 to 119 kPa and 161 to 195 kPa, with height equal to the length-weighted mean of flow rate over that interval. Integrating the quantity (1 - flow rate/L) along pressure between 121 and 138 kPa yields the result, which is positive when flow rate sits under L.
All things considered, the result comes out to 3.1 kPa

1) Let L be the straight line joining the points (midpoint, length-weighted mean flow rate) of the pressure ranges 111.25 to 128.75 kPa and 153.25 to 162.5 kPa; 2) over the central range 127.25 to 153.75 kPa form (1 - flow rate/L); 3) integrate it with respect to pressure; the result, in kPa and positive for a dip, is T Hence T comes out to -2.3 kPa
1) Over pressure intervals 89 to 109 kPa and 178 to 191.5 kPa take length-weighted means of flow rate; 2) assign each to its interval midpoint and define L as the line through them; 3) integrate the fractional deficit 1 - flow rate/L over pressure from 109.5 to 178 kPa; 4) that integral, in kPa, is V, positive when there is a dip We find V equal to 8.6 kPa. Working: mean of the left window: 375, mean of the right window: 406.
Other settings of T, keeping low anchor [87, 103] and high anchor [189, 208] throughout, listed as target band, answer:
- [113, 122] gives 3.70 kPa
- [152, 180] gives 0.21 kPa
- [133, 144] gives 1.03 kPa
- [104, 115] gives 2.33 kPa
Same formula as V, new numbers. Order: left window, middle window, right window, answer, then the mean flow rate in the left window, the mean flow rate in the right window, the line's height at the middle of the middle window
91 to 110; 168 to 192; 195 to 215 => 1.1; 369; 443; 425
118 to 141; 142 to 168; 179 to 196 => -4.7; 283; 404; 336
